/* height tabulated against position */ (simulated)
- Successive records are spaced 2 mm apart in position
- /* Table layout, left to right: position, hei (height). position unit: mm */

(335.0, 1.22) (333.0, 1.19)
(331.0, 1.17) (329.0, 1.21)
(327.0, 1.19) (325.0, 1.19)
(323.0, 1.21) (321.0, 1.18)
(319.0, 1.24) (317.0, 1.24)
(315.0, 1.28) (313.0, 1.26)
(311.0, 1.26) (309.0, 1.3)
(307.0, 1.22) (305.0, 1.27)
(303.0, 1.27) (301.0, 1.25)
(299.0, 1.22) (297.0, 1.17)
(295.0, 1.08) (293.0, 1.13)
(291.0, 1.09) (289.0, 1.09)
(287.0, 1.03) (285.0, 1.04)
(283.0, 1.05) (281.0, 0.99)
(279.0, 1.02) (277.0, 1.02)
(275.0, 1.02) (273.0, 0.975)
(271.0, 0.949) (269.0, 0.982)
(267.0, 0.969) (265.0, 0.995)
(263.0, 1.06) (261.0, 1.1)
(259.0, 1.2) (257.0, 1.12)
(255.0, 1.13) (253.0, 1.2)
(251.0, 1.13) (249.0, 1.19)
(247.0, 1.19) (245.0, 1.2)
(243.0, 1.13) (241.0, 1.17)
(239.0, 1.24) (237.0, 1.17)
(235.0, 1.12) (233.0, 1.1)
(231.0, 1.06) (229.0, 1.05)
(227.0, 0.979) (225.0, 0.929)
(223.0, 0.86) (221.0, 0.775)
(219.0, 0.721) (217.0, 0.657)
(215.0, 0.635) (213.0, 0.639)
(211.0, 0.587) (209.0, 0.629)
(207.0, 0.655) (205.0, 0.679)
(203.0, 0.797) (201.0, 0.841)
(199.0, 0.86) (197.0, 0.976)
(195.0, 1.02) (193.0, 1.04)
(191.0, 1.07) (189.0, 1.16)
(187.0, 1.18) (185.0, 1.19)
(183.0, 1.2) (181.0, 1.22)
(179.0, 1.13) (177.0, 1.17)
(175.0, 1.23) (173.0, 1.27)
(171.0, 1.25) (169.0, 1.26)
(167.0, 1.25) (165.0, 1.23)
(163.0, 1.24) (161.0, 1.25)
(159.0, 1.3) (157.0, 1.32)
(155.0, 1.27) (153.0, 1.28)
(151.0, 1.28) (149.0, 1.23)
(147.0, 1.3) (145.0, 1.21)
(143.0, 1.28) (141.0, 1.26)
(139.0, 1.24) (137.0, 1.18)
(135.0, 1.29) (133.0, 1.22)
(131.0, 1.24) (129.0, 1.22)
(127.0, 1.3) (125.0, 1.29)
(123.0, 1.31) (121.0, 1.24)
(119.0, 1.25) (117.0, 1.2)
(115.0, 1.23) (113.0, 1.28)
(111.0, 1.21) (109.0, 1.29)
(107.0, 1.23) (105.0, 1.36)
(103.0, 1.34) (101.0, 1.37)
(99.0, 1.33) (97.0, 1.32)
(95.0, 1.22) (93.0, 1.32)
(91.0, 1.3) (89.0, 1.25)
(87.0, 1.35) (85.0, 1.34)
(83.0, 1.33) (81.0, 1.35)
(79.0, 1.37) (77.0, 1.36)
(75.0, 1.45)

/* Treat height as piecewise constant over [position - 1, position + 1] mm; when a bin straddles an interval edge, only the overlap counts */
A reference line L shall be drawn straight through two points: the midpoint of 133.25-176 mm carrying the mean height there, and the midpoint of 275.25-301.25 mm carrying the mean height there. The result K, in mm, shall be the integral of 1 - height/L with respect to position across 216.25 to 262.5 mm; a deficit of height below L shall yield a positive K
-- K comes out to 3.3 mm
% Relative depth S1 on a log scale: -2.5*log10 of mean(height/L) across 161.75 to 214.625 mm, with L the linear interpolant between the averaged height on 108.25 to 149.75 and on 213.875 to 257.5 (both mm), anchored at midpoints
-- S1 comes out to 0.11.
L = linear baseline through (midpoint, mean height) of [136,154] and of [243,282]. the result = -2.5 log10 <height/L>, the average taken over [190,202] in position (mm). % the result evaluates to 0.212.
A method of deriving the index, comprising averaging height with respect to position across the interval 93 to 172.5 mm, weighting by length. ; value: 1.27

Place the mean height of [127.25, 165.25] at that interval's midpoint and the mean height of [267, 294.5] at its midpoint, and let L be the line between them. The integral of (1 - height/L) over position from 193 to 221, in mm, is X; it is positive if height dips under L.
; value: 9.6 mm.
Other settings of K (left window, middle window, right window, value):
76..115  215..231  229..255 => 4.4 mm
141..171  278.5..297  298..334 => 2.6 mm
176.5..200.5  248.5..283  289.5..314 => 3.3 mm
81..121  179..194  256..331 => 0.9 mm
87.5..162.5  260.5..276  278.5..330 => 2.5 mm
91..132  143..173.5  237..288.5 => -1.1 mm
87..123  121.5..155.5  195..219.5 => -4.9 mm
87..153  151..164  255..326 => -0.4 mm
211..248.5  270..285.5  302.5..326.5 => 1.6 mm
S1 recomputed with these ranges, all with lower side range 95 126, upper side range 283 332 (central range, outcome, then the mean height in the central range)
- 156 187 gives 0.02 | 1.23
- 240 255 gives 0.04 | 1.17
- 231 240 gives 0.07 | 1.15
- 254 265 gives 0.09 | 1.11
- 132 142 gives 0.03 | 1.24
